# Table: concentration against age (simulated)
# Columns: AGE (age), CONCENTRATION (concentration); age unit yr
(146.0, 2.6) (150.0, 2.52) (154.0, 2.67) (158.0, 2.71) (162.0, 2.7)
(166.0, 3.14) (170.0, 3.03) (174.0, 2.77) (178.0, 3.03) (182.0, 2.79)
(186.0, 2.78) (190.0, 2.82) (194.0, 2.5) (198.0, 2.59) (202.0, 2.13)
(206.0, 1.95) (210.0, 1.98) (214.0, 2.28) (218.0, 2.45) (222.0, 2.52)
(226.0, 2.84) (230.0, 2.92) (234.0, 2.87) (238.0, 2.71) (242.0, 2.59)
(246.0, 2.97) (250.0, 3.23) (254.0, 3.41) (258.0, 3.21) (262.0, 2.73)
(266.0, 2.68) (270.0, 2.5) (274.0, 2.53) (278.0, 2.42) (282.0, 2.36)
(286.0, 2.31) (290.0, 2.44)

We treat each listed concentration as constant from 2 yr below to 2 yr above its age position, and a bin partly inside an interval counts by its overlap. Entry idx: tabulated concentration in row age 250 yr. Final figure 3.23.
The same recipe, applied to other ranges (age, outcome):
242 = 2.59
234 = 2.87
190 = 2.82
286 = 2.31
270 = 2.5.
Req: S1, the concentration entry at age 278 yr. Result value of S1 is 2.42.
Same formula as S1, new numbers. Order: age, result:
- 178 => 3.03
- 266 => 2.68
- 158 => 2.71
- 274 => 2.53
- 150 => 2.52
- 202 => 2.13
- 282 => 2.36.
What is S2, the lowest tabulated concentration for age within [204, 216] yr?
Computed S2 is 1.95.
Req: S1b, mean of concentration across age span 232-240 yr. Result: 2.79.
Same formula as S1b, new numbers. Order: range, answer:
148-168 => 2.75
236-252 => 2.88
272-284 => 2.44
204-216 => 2.07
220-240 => 2.77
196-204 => 2.36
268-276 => 2.51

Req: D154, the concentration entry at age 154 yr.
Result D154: 2.67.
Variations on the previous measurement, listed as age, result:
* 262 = 2.73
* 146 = 2.6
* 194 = 2.5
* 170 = 3.03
